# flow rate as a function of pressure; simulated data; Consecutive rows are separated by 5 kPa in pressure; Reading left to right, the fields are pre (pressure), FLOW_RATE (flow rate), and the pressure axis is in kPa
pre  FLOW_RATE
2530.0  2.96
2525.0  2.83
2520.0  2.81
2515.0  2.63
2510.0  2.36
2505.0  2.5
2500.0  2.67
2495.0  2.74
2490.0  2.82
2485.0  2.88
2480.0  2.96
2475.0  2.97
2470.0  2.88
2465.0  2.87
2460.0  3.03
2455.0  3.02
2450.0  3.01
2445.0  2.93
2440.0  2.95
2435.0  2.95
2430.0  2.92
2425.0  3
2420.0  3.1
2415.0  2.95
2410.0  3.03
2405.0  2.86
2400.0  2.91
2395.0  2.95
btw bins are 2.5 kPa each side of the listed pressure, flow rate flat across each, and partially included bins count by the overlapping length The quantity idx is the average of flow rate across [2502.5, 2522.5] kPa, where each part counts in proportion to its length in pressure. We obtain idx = 2.58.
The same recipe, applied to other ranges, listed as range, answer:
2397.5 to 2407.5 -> 2.89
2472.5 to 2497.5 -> 2.87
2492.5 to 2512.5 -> 2.57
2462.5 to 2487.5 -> 2.91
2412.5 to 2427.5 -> 3.02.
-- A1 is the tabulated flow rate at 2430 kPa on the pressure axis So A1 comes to 2.92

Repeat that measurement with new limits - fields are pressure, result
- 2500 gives 2.67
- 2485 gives 2.88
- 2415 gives 2.95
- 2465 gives 2.87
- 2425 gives 3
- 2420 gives 3.1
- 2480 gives 2.96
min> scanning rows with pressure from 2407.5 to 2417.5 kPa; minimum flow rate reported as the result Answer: 2.95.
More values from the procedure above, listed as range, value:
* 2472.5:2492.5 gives 2.82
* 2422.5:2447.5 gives 2.92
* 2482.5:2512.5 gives 2.36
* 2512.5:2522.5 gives 2.63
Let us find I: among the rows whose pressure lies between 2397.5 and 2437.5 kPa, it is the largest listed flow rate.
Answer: 3.1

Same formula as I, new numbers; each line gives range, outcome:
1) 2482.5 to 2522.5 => 2.88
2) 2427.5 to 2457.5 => 3.02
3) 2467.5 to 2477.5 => 2.97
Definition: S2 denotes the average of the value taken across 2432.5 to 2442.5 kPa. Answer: 2.95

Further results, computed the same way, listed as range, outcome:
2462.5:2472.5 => 2.88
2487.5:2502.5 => 2.74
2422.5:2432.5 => 2.96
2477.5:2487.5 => 2.92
